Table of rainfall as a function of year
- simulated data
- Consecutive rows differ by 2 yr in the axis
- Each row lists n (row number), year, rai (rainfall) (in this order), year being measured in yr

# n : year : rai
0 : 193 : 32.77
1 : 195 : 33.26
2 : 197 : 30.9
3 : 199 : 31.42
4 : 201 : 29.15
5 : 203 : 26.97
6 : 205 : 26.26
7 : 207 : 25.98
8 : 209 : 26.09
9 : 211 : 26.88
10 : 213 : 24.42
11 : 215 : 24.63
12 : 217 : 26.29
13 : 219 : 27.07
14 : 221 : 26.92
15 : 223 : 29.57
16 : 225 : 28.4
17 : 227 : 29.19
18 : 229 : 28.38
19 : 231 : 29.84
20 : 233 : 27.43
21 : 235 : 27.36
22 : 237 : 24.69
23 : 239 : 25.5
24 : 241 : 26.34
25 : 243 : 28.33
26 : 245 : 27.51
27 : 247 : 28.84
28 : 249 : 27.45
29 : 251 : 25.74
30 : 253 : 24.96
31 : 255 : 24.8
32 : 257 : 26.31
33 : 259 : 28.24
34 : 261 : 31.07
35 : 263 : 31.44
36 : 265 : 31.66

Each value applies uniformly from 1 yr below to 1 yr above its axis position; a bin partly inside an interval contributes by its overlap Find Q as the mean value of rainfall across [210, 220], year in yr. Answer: 25.9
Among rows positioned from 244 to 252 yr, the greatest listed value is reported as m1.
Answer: 28.84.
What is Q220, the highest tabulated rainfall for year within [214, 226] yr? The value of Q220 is 29.57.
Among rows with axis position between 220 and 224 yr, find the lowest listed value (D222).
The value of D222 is 26.92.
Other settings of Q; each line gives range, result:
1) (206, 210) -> 26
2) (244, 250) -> 27.9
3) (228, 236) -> 28.3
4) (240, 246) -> 27.4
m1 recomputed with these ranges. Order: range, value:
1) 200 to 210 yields 29.15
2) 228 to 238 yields 29.84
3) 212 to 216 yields 24.63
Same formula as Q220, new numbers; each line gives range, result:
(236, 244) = 28.33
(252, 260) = 28.24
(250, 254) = 25.74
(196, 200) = 31.42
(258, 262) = 31.07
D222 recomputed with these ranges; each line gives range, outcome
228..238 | 24.69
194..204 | 26.97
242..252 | 25.74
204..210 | 25.98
